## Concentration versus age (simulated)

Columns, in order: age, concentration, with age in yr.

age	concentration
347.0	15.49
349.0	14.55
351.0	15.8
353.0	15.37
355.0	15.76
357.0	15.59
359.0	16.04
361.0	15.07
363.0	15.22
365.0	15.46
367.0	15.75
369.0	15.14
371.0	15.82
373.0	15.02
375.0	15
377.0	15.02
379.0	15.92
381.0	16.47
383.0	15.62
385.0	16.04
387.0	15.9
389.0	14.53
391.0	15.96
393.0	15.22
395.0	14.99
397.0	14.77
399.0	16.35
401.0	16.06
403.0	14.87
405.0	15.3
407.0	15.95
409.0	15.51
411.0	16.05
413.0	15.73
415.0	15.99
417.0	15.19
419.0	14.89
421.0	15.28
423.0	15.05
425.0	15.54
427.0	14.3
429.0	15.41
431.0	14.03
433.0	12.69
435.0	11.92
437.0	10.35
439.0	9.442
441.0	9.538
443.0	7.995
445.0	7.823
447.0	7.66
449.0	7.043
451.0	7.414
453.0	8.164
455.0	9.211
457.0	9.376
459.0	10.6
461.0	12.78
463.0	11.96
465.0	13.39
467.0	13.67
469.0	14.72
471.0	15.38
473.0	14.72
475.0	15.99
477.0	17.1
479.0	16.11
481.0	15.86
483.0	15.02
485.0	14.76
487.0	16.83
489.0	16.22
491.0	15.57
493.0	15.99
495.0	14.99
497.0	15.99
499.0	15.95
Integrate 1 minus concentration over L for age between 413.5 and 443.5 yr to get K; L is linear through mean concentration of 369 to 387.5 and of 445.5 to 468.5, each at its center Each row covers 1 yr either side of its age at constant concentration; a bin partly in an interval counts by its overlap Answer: -2.68 yr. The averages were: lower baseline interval 15.6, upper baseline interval 10.2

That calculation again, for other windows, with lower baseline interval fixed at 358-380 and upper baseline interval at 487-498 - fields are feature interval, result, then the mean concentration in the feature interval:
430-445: 4.8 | 10.7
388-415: 0.0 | 15.5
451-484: 5.4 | 13.2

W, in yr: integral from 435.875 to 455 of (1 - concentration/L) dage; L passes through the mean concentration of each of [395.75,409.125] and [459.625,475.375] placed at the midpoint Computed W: 7.96 yr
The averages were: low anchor 15.5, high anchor 13.9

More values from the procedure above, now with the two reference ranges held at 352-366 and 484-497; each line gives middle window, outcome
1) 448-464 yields 6.2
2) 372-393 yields 0.0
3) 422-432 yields 0.5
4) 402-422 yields 0.2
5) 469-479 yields 0.0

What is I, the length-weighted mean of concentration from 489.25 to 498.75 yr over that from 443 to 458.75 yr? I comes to 1.91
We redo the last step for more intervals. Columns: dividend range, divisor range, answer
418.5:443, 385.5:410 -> 0.84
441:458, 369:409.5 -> 0.53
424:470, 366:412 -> 0.71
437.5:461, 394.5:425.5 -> 0.57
